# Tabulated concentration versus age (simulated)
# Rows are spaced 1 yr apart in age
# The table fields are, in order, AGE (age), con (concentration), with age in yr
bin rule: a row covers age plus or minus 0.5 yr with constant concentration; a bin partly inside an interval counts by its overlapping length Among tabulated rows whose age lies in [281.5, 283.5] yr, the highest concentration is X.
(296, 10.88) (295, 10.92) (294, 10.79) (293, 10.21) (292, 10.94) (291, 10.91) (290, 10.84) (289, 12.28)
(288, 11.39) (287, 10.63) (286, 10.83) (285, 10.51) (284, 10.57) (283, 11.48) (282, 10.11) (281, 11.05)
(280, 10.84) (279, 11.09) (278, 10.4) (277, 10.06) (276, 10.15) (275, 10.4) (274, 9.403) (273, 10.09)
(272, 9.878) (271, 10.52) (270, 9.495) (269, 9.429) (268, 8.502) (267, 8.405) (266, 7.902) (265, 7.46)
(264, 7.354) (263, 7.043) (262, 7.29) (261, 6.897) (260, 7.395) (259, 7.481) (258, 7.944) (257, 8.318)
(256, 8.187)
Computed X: 11.48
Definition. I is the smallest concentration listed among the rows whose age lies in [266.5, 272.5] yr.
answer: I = 8.405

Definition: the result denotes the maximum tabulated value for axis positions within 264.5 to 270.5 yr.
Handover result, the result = 9.495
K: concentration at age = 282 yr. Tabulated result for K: 10.11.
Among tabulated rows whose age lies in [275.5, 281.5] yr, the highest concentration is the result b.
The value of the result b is 11.09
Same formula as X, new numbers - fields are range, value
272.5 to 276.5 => 10.4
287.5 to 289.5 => 12.28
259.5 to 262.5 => 7.395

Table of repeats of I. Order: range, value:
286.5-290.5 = 10.63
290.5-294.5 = 10.21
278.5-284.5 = 10.11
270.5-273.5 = 9.878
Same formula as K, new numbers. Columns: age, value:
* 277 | 10.06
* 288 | 11.39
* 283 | 11.48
